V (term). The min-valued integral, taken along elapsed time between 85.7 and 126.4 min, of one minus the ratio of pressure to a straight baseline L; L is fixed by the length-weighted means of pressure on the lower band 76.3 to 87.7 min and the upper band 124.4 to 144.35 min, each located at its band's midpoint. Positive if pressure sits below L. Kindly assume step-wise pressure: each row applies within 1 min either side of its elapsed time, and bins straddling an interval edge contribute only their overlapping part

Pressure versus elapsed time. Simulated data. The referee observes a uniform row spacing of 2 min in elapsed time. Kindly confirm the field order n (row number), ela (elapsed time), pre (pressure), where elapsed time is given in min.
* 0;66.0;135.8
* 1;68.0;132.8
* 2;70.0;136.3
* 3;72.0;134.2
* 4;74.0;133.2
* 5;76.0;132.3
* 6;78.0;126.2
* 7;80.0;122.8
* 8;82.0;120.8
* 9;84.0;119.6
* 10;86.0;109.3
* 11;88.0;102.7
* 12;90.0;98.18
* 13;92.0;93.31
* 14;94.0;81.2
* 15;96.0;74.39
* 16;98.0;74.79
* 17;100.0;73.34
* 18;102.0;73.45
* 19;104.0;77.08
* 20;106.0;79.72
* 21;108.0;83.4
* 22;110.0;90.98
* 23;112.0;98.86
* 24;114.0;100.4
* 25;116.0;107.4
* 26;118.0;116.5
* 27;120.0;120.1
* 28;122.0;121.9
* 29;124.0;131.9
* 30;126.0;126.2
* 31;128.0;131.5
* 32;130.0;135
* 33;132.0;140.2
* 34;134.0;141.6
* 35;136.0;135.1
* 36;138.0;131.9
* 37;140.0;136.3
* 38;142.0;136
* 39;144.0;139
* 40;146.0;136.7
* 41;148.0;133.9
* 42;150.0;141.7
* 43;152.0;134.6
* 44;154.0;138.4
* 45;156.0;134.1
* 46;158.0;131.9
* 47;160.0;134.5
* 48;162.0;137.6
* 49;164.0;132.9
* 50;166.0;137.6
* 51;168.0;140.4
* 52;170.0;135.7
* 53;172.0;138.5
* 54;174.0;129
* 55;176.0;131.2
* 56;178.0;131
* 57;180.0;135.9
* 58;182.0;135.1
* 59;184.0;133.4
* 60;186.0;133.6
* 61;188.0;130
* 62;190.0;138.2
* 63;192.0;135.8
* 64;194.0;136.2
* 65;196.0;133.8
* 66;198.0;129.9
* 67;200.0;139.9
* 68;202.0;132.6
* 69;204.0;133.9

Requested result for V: 9.83 min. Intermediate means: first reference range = 119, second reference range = 135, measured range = 96.3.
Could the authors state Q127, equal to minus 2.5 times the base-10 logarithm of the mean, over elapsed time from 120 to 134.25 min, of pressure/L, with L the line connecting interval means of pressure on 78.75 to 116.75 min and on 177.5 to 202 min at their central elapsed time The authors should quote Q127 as -0.22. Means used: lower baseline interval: 93.9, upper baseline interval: 134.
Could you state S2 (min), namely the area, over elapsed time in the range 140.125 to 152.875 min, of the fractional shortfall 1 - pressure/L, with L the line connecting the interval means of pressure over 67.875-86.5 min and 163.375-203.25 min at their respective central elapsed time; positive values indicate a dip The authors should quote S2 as -0.5 min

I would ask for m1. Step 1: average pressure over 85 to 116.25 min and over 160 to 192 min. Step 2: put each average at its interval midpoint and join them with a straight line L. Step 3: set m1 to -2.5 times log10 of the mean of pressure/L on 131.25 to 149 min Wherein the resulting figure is -0.21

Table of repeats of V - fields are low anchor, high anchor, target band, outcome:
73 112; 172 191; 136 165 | -3.5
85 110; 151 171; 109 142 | -4.7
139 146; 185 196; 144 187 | 0.2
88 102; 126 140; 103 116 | 1.7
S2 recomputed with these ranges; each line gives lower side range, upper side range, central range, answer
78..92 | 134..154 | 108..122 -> 2.2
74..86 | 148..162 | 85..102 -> 5.2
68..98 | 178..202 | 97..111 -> 4.5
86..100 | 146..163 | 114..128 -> -1.3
